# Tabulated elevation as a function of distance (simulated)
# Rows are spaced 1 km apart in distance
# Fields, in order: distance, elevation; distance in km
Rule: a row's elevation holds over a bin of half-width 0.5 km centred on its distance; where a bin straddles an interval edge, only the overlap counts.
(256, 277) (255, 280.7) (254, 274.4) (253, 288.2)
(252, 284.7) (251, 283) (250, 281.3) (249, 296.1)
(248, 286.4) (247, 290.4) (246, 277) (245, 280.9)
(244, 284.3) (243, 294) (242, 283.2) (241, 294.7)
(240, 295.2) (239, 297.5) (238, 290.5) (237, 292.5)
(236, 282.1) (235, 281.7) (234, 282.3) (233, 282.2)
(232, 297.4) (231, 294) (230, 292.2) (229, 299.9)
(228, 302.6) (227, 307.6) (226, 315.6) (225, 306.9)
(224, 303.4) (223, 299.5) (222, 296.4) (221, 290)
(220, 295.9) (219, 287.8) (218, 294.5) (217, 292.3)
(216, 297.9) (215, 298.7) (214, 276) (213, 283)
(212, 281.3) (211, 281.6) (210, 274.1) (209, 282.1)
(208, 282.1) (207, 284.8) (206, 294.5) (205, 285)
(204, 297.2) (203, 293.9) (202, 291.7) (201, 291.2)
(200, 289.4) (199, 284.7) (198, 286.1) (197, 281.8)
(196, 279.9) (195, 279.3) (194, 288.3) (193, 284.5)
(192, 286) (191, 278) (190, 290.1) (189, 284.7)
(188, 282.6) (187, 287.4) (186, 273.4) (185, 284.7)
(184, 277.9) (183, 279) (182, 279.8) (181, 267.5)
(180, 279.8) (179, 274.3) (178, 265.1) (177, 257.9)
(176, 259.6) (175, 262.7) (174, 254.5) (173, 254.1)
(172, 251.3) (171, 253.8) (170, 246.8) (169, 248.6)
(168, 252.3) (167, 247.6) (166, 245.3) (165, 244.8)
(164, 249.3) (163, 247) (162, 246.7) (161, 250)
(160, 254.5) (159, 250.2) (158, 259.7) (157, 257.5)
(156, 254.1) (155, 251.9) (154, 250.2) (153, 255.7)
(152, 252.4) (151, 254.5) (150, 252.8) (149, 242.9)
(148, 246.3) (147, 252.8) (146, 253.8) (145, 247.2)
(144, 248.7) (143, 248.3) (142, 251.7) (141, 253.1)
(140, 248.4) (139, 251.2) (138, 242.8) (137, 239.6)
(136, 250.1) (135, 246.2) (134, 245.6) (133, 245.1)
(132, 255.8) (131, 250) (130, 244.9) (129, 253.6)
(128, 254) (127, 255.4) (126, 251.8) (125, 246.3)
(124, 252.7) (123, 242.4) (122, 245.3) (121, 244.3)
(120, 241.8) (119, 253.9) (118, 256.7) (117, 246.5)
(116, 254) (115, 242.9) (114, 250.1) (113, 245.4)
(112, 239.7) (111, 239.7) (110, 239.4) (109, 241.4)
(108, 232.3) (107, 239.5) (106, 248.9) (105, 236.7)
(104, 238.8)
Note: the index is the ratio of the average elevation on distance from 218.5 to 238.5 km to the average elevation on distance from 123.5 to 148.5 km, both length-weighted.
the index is 1.18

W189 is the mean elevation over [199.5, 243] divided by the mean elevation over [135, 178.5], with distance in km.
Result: 1.2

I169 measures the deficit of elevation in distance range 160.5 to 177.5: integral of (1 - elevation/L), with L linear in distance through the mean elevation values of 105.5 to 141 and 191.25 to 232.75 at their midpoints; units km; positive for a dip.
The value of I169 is 1.2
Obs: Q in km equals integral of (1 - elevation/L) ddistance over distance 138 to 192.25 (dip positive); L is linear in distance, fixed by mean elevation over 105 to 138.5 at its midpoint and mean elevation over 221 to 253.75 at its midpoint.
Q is 0.9 km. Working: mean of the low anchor 246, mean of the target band 259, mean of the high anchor 292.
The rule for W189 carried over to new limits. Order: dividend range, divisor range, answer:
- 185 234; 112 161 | 1.16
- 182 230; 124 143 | 1.16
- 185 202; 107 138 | 1.15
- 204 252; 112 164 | 1.16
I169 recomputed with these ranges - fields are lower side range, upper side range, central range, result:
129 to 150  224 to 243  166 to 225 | -0.7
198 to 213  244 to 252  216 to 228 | -0.6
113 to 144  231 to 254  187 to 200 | -0.6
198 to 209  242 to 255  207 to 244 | -0.6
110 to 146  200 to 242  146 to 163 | 0.6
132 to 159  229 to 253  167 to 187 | -0.1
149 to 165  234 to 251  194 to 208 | -0.9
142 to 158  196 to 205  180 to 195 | -0.1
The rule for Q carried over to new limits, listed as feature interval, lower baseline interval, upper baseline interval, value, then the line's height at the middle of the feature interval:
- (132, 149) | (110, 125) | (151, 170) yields 0.05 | 249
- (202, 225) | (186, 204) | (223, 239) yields 0.06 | 291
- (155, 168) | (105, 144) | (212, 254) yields 0.57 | 262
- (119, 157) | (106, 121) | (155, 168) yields -0.26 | 248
